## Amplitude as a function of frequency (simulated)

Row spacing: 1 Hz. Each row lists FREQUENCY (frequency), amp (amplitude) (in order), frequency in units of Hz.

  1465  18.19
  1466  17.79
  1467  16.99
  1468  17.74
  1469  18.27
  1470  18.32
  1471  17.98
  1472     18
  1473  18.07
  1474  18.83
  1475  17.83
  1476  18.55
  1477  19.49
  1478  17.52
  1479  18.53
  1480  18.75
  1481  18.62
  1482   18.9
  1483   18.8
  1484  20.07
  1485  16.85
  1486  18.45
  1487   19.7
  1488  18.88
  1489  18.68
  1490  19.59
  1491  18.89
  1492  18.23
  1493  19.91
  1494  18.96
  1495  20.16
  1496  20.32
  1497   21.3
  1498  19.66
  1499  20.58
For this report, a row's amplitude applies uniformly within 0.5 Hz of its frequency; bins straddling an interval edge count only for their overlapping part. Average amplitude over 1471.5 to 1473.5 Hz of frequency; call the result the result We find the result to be 18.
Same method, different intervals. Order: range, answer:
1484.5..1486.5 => 17.6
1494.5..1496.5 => 20.2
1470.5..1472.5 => 18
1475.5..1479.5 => 18.5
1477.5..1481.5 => 18.4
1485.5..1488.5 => 19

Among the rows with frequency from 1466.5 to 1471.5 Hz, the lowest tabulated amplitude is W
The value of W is 16.99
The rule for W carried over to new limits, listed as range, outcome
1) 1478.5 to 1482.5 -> 18.53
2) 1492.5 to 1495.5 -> 18.96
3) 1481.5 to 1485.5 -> 16.85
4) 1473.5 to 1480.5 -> 17.52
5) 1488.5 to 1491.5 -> 18.68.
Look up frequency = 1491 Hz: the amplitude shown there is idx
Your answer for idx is 18.89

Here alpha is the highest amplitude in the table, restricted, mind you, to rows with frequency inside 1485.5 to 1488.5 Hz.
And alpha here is 19.7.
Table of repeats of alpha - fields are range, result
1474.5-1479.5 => 19.49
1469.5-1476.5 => 18.83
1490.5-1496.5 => 20.32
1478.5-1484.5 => 20.07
